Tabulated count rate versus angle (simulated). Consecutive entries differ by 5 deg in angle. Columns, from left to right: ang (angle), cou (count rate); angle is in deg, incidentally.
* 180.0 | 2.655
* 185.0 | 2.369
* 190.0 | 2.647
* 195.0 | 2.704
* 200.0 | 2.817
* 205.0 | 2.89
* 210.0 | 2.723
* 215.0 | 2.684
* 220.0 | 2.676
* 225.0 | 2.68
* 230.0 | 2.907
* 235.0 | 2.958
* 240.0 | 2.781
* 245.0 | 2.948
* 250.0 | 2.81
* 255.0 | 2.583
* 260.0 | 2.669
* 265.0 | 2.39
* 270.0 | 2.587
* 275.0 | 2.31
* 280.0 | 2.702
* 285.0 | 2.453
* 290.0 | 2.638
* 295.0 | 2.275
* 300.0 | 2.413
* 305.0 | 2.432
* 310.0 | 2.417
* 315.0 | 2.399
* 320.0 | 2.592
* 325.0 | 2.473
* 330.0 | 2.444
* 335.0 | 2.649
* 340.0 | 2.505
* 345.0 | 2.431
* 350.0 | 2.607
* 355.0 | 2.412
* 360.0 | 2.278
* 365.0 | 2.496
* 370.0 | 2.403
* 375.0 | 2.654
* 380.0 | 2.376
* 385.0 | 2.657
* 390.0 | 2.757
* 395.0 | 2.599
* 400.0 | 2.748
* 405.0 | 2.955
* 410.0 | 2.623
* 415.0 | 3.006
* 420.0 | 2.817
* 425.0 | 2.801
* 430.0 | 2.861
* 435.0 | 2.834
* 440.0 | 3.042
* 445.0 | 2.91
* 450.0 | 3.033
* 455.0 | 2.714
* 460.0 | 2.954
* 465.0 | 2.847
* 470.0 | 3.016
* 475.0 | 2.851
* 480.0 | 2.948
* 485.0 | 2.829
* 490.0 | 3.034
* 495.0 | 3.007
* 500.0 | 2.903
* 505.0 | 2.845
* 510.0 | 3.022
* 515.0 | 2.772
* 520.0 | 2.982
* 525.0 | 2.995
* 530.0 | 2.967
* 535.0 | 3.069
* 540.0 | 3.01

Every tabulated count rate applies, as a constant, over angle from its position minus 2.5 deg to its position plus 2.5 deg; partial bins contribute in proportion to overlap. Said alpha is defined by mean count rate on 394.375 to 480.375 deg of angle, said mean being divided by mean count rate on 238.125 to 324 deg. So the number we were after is 1.1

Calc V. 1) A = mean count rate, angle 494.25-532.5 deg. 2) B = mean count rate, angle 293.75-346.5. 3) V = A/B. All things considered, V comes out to 1.2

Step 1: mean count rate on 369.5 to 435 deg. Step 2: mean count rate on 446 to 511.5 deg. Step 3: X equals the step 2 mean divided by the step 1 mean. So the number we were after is 1.1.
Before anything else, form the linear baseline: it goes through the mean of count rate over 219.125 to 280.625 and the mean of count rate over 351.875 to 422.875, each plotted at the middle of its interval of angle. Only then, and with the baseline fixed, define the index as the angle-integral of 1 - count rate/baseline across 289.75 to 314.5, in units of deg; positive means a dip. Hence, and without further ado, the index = 2.4 deg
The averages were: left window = 2.69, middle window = 2.41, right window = 2.63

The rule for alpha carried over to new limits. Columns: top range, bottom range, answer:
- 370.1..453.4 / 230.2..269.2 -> 1.02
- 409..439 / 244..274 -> 1.08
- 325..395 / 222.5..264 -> 0.91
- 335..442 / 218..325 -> 1.02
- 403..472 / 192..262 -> 1.04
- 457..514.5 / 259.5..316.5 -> 1.19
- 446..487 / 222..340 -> 1.12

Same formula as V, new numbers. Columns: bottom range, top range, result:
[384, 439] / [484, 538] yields 1.06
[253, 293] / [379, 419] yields 1.08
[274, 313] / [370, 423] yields 1.10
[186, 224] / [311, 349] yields 0.92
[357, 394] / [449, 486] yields 1.15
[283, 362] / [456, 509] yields 1.18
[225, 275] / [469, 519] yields 1.08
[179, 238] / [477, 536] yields 1.08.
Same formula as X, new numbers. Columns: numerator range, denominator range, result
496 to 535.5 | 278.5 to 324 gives 1.19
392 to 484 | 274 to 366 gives 1.16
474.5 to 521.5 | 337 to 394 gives 1.16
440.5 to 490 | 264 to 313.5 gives 1.18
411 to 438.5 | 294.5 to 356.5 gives 1.16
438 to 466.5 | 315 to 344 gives 1.16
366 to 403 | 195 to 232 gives 0.94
